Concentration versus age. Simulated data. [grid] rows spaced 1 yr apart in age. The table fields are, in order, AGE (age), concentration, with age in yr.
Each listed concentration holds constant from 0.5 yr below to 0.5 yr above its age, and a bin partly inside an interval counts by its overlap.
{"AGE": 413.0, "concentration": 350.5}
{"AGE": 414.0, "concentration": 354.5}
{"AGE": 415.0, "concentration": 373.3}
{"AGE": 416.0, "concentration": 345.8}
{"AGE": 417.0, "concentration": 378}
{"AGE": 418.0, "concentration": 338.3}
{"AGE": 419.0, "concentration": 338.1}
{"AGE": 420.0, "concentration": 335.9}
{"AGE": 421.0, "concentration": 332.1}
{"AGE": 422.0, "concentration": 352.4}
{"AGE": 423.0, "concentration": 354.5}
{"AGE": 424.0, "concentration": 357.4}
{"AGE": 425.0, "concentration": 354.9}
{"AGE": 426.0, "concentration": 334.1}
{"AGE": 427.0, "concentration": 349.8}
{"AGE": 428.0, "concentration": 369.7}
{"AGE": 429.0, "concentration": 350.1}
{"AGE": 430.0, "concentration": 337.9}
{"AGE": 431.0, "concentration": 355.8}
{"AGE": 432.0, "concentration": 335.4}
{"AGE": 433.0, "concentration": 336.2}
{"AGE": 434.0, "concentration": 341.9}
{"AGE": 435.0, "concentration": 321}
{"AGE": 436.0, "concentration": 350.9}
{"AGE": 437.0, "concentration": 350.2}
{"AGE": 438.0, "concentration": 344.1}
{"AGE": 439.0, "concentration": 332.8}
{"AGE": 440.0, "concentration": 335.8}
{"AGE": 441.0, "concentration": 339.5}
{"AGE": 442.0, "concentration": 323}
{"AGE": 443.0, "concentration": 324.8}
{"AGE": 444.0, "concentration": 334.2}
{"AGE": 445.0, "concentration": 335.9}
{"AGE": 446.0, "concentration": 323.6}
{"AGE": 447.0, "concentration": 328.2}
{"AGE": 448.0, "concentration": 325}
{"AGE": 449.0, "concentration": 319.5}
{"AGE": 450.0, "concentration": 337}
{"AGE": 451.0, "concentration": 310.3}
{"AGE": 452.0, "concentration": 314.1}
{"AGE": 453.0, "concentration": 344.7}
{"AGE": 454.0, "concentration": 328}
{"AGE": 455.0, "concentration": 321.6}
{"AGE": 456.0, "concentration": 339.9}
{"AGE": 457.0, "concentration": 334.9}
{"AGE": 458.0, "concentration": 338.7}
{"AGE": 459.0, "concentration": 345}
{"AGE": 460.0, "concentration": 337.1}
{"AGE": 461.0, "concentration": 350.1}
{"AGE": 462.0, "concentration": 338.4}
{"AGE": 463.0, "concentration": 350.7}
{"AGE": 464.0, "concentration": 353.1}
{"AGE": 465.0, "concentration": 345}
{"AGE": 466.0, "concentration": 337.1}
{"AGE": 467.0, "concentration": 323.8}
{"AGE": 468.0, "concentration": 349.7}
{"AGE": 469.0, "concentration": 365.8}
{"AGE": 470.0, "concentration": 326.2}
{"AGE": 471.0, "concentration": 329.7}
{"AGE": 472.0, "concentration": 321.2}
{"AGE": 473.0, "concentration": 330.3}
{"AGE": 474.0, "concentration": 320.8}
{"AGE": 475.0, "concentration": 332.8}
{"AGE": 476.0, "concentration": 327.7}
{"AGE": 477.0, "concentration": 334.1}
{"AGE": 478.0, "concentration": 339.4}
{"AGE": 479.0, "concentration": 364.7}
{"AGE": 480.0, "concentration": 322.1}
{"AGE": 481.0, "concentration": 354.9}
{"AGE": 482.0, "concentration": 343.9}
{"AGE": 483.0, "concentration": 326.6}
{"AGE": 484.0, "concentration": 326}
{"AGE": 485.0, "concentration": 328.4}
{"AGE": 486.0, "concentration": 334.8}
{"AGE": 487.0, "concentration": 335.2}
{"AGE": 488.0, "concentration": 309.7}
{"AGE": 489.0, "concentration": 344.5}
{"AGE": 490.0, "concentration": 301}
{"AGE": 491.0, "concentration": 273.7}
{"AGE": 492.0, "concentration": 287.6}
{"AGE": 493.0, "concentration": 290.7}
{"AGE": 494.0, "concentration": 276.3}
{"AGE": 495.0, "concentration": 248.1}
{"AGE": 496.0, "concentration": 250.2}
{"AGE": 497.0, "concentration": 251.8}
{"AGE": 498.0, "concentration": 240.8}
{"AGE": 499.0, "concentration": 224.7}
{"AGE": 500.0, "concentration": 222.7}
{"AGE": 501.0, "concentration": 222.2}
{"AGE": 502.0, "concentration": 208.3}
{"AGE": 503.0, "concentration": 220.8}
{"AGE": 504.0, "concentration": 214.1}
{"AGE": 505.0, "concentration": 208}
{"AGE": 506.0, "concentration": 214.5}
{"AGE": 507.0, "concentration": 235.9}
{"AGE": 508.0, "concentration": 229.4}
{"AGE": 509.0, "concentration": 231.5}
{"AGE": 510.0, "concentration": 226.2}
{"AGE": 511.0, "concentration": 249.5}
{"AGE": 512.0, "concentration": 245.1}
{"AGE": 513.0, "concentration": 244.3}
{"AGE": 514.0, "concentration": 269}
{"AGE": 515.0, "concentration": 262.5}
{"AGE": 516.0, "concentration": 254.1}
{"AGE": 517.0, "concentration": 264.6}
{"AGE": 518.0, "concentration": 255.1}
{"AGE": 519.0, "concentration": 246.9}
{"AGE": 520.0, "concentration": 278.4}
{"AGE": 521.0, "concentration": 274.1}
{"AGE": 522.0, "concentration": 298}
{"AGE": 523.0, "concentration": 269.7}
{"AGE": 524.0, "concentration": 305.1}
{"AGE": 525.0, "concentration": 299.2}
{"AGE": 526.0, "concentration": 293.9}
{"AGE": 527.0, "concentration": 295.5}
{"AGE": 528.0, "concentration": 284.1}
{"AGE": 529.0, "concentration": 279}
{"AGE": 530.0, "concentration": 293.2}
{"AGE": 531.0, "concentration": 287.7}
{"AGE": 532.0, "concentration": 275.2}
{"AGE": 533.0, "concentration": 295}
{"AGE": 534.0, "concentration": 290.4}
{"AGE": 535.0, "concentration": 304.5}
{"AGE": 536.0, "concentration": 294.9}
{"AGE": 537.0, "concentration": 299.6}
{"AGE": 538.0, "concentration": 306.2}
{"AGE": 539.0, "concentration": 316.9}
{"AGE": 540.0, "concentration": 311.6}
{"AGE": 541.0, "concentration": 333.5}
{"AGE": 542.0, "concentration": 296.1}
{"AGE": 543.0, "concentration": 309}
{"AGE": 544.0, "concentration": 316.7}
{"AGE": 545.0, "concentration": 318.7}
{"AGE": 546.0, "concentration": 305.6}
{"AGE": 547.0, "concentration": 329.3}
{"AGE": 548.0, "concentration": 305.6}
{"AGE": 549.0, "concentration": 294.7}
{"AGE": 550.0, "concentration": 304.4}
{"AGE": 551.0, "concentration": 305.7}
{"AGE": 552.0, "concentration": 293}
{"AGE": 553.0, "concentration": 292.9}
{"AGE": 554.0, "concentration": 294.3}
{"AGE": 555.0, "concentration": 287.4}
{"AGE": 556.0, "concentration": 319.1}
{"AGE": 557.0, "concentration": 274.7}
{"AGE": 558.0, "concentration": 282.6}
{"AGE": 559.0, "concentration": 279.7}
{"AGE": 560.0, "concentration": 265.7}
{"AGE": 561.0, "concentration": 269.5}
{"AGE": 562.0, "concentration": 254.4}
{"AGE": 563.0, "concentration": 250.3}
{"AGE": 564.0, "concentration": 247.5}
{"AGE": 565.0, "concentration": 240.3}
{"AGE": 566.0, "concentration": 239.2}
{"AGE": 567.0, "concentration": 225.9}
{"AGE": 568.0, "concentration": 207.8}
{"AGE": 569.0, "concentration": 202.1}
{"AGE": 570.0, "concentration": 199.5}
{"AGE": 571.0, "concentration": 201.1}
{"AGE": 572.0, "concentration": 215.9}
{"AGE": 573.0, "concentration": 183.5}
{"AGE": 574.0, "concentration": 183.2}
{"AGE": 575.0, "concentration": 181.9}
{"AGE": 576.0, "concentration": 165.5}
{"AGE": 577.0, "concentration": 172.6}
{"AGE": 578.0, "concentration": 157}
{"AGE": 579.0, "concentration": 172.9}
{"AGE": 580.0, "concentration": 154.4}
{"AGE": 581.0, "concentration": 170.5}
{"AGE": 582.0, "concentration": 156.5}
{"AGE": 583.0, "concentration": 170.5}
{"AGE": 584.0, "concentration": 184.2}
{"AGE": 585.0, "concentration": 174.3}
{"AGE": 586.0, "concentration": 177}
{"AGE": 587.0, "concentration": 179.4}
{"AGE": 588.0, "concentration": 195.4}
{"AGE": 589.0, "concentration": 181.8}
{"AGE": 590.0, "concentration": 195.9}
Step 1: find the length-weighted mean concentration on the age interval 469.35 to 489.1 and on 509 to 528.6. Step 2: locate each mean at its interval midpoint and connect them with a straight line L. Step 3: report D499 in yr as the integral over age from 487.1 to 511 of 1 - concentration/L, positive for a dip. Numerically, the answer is 4.02 yr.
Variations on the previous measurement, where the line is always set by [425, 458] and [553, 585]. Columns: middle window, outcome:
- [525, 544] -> -3.6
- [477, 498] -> -1.1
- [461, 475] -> -1.2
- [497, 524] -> 2.8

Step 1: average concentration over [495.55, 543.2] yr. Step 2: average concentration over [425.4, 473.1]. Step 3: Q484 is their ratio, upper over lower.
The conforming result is 0.8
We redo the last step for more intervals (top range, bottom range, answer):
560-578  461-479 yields 0.63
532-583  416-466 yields 0.76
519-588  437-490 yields 0.77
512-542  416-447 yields 0.83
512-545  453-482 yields 0.85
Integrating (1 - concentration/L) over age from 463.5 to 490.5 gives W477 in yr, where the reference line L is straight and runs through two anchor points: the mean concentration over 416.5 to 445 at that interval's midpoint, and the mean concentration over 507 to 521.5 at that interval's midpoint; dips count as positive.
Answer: -3.9 yr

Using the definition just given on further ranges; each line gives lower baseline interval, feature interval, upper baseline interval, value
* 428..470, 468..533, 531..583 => 3.4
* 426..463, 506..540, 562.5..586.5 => -3.5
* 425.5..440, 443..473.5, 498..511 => -3.5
